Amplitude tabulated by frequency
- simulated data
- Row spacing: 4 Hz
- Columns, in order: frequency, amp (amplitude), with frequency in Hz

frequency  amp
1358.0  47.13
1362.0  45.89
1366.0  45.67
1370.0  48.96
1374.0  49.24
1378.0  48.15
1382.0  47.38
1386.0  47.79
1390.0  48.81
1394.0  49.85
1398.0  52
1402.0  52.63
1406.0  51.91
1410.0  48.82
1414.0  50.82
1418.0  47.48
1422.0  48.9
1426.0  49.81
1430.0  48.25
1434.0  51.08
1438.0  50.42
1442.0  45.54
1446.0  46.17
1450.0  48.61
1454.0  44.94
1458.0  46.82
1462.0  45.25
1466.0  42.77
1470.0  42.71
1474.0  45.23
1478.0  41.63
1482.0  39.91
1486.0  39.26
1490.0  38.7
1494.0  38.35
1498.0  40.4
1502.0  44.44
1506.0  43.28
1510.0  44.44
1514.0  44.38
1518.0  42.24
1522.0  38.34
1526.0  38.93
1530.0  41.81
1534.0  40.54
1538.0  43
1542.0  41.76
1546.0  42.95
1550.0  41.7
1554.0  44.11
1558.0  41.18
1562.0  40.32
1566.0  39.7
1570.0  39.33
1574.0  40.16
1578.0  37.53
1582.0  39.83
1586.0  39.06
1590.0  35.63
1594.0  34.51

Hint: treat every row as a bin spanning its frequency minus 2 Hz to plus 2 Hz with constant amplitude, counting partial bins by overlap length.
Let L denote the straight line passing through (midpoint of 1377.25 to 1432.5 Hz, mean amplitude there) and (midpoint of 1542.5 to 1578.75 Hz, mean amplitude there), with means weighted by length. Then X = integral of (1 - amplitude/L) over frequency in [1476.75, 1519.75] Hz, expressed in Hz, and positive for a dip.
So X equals 2.7 Hz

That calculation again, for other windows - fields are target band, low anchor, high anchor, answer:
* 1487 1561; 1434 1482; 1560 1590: 0.4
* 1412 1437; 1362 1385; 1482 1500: -3.1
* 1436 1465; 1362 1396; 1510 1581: -1.0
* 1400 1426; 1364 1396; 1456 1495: -2.2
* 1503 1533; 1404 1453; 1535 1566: 1.3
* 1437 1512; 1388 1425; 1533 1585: 4.1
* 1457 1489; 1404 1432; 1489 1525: 1.4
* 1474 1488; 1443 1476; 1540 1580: 1.1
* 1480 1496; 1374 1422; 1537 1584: 2.0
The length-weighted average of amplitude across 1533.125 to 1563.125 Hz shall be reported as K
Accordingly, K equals 42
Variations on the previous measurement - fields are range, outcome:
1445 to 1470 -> 45.5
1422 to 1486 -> 45.8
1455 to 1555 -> 42.1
